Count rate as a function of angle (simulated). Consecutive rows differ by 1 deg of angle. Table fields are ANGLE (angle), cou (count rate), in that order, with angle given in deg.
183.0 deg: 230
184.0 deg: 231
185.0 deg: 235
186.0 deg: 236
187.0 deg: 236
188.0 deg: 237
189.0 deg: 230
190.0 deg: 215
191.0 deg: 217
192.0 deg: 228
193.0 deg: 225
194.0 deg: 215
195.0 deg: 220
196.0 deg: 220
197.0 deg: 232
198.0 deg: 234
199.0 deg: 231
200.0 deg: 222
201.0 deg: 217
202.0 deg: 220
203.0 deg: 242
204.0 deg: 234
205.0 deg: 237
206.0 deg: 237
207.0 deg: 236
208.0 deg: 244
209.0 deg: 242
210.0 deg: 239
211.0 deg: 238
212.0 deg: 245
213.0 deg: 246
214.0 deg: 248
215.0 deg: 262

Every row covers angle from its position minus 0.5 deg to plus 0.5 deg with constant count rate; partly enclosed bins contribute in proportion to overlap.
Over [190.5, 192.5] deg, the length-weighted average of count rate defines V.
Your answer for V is 222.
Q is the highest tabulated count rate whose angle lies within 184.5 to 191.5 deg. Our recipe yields 237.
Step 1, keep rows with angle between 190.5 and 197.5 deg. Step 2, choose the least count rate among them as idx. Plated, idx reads 215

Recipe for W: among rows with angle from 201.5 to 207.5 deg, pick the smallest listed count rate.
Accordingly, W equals 220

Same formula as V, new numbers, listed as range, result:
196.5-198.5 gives 233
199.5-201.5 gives 220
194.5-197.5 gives 224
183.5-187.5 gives 234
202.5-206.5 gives 238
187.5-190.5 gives 227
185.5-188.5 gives 236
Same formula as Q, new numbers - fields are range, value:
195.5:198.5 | 234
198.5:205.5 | 242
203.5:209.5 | 244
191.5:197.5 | 232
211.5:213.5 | 246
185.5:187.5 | 236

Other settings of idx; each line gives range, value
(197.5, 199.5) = 231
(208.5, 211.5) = 238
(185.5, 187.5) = 236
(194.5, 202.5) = 217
